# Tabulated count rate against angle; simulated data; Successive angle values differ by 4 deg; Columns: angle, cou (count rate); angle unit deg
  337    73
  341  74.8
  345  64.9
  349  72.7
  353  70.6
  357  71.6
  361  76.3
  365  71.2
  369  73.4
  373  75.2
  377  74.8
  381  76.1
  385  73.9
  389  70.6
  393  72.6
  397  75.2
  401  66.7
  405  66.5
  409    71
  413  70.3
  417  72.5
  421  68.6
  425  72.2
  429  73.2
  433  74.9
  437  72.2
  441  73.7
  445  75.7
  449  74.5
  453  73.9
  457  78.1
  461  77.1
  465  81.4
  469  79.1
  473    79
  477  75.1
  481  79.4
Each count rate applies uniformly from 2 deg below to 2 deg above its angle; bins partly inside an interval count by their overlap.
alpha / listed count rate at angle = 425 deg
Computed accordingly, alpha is 72.2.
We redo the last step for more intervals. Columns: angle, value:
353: 70.6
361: 76.3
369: 73.4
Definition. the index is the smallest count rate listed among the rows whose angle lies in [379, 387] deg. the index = 73.9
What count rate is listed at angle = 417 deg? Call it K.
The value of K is 72.5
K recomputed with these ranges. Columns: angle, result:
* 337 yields 73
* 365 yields 71.2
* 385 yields 73.9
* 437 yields 72.2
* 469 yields 79.1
